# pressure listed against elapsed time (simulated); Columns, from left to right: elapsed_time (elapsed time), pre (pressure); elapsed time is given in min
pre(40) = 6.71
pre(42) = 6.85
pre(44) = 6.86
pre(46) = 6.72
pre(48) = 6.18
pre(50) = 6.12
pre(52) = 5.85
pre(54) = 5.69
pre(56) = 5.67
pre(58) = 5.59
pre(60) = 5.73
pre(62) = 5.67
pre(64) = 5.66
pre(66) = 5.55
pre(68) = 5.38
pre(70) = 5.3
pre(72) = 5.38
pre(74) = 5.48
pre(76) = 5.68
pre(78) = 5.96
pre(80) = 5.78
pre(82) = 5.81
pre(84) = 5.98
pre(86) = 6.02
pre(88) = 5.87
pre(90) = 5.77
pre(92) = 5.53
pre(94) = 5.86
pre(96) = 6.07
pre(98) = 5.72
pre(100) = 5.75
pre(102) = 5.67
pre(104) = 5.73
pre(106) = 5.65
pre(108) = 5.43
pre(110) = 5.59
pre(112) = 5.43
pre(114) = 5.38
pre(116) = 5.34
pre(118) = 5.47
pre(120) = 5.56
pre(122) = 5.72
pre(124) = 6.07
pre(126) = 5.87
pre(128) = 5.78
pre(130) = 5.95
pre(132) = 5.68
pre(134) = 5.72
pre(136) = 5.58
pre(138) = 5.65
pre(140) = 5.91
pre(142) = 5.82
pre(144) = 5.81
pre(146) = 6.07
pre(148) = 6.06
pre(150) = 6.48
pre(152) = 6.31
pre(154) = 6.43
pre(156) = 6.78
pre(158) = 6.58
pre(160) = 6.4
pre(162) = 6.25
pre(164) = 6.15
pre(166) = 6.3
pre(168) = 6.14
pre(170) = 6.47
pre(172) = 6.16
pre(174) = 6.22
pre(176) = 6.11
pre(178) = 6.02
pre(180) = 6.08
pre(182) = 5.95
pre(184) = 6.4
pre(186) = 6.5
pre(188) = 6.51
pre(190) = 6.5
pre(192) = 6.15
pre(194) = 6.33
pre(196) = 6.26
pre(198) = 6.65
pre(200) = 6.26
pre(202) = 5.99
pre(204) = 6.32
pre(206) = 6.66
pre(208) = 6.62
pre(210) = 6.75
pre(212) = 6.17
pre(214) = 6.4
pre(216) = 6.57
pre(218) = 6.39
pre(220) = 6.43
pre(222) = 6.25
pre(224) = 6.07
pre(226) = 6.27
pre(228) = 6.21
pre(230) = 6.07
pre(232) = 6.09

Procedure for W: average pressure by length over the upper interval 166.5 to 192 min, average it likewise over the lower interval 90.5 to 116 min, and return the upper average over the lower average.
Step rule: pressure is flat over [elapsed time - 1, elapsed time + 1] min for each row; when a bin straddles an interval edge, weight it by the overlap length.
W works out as 1.11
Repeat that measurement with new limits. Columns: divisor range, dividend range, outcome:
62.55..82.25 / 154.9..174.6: 1.14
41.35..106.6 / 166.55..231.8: 1.08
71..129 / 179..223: 1.12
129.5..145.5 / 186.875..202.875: 1.10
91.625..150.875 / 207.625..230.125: 1.11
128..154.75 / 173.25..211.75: 1.06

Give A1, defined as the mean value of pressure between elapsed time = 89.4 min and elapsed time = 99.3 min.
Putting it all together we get 5.79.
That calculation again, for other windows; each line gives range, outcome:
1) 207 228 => 6.38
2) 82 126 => 5.7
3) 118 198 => 6.12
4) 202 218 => 6.46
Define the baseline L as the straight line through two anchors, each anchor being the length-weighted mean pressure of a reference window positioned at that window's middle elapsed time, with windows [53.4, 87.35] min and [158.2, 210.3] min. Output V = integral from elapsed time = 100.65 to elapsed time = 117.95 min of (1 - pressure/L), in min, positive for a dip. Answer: 1.05 min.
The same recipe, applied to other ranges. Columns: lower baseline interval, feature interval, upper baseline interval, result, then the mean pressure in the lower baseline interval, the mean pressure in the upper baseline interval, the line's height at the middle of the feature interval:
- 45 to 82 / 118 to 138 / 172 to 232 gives 0.86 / 5.75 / 6.31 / 6.01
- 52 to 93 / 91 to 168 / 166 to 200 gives 1.35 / 5.68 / 6.28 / 5.99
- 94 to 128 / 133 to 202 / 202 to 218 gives -0.97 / 5.66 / 6.46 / 6.12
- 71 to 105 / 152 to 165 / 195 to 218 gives -0.56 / 5.77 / 6.42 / 6.16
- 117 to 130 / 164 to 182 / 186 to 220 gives -0.02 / 5.76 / 6.41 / 6.17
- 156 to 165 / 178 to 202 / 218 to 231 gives 0.07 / 6.39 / 6.23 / 6.32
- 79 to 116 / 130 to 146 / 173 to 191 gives 0.54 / 5.71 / 6.25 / 5.97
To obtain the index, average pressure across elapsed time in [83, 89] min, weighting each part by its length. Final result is 5.96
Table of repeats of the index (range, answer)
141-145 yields 5.81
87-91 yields 5.82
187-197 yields 6.35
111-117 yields 5.38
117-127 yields 5.74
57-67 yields 5.64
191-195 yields 6.24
